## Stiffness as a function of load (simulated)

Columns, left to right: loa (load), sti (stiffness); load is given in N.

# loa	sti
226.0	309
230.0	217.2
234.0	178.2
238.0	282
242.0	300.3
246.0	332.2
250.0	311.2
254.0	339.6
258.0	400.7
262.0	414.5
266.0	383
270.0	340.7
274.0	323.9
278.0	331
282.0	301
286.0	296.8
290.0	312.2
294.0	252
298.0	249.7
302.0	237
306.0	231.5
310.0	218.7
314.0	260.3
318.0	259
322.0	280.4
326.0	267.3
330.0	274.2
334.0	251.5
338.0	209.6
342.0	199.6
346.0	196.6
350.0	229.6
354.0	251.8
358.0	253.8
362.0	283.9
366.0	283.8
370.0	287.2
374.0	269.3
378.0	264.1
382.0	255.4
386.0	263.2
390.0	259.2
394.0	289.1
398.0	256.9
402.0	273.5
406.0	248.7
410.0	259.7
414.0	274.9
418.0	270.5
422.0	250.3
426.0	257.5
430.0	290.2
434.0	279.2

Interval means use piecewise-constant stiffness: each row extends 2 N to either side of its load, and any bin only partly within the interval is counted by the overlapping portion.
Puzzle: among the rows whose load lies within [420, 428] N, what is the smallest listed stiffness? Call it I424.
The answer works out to 250.3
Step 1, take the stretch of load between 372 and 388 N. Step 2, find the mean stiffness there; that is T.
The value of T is 263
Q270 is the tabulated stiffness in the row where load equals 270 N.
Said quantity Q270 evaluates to 340.7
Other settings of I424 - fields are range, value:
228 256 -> 178.2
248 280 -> 311.2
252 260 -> 339.6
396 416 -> 248.7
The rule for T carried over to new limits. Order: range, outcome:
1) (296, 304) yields 243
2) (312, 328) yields 267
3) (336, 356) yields 217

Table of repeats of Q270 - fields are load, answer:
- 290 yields 312.2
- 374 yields 269.3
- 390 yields 259.2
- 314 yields 260.3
